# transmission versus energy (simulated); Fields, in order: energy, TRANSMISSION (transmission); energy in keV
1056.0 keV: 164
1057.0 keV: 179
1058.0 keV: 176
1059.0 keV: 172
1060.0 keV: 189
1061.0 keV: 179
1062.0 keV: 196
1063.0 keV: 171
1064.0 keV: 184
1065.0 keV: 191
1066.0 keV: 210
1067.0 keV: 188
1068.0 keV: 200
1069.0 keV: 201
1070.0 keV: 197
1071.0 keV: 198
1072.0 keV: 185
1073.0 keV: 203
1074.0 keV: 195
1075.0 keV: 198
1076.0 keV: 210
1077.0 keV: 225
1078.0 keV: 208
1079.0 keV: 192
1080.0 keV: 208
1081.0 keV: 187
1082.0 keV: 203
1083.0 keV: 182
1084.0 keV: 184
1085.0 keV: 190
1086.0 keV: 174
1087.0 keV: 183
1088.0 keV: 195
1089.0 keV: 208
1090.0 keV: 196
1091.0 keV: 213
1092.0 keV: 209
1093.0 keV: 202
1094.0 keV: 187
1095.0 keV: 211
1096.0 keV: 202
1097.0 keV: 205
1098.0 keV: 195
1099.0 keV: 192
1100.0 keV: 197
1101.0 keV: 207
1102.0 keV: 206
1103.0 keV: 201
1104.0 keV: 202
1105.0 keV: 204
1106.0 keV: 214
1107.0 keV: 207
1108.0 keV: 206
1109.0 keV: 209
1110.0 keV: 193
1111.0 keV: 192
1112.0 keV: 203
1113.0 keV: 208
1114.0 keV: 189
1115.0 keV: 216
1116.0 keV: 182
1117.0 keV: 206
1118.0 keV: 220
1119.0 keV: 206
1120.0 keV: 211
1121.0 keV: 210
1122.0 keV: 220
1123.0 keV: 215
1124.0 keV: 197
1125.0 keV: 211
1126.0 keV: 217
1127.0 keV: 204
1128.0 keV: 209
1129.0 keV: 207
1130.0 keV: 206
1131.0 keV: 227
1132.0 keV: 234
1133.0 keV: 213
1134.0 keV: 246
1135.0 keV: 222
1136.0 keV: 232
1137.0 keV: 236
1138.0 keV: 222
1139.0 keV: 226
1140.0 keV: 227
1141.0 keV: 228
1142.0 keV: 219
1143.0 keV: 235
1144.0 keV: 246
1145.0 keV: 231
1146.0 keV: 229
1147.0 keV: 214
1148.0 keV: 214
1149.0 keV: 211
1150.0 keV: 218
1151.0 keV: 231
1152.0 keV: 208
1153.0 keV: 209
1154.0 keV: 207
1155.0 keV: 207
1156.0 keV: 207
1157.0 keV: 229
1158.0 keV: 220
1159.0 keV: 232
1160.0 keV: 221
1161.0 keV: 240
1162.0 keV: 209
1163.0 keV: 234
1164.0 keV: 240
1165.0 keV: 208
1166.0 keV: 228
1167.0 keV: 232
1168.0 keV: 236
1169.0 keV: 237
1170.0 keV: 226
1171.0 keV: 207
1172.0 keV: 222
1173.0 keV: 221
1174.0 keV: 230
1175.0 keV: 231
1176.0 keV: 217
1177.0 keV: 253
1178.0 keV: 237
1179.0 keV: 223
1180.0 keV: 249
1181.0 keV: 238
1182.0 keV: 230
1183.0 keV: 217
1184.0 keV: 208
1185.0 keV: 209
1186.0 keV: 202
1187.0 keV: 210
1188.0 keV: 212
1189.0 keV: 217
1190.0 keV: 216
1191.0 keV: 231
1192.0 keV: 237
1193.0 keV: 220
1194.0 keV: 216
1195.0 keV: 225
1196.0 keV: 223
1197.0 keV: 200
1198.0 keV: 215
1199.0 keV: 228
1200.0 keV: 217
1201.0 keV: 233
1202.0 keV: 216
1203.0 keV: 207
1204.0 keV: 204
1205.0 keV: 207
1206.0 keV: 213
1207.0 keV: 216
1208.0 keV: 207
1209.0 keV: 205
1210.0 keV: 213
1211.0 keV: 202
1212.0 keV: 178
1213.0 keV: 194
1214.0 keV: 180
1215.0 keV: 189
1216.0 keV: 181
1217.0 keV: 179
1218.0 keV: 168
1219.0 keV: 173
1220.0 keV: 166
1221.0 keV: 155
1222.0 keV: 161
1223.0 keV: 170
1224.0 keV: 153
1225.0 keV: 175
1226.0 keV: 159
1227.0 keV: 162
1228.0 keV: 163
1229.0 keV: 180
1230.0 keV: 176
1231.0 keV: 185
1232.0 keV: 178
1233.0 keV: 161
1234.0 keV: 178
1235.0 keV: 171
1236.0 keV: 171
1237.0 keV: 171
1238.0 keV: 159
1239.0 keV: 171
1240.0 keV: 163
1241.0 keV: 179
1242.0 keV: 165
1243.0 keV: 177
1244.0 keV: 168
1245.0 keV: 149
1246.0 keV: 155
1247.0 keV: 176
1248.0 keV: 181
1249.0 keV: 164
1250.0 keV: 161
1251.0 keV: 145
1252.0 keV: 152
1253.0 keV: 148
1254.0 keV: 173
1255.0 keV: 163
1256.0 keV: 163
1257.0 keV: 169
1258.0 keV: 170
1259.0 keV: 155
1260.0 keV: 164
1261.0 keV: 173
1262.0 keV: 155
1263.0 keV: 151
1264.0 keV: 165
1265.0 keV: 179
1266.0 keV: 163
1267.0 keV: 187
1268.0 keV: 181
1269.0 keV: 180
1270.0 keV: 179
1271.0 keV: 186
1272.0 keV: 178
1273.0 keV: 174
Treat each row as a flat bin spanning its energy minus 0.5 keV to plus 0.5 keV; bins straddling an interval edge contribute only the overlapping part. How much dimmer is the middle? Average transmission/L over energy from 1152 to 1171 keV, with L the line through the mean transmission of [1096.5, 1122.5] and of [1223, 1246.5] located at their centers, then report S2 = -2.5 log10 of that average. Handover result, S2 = -0.177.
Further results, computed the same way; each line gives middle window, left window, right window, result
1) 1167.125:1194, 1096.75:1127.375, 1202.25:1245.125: -0.186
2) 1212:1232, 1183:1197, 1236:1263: 0.097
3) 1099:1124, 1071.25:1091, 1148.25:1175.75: 0.008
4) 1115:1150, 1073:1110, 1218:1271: -0.145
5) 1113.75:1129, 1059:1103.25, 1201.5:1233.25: -0.082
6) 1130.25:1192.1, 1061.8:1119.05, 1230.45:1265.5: -0.214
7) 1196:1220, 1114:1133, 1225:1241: -0.121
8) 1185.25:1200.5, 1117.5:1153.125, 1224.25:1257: -0.143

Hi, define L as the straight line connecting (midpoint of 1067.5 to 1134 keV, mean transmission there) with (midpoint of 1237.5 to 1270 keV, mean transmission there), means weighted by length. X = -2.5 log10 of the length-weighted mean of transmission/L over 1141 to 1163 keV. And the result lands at -0.16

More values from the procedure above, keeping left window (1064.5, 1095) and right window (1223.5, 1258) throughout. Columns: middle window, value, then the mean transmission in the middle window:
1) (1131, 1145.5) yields -0.23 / 230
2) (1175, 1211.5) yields -0.24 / 219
